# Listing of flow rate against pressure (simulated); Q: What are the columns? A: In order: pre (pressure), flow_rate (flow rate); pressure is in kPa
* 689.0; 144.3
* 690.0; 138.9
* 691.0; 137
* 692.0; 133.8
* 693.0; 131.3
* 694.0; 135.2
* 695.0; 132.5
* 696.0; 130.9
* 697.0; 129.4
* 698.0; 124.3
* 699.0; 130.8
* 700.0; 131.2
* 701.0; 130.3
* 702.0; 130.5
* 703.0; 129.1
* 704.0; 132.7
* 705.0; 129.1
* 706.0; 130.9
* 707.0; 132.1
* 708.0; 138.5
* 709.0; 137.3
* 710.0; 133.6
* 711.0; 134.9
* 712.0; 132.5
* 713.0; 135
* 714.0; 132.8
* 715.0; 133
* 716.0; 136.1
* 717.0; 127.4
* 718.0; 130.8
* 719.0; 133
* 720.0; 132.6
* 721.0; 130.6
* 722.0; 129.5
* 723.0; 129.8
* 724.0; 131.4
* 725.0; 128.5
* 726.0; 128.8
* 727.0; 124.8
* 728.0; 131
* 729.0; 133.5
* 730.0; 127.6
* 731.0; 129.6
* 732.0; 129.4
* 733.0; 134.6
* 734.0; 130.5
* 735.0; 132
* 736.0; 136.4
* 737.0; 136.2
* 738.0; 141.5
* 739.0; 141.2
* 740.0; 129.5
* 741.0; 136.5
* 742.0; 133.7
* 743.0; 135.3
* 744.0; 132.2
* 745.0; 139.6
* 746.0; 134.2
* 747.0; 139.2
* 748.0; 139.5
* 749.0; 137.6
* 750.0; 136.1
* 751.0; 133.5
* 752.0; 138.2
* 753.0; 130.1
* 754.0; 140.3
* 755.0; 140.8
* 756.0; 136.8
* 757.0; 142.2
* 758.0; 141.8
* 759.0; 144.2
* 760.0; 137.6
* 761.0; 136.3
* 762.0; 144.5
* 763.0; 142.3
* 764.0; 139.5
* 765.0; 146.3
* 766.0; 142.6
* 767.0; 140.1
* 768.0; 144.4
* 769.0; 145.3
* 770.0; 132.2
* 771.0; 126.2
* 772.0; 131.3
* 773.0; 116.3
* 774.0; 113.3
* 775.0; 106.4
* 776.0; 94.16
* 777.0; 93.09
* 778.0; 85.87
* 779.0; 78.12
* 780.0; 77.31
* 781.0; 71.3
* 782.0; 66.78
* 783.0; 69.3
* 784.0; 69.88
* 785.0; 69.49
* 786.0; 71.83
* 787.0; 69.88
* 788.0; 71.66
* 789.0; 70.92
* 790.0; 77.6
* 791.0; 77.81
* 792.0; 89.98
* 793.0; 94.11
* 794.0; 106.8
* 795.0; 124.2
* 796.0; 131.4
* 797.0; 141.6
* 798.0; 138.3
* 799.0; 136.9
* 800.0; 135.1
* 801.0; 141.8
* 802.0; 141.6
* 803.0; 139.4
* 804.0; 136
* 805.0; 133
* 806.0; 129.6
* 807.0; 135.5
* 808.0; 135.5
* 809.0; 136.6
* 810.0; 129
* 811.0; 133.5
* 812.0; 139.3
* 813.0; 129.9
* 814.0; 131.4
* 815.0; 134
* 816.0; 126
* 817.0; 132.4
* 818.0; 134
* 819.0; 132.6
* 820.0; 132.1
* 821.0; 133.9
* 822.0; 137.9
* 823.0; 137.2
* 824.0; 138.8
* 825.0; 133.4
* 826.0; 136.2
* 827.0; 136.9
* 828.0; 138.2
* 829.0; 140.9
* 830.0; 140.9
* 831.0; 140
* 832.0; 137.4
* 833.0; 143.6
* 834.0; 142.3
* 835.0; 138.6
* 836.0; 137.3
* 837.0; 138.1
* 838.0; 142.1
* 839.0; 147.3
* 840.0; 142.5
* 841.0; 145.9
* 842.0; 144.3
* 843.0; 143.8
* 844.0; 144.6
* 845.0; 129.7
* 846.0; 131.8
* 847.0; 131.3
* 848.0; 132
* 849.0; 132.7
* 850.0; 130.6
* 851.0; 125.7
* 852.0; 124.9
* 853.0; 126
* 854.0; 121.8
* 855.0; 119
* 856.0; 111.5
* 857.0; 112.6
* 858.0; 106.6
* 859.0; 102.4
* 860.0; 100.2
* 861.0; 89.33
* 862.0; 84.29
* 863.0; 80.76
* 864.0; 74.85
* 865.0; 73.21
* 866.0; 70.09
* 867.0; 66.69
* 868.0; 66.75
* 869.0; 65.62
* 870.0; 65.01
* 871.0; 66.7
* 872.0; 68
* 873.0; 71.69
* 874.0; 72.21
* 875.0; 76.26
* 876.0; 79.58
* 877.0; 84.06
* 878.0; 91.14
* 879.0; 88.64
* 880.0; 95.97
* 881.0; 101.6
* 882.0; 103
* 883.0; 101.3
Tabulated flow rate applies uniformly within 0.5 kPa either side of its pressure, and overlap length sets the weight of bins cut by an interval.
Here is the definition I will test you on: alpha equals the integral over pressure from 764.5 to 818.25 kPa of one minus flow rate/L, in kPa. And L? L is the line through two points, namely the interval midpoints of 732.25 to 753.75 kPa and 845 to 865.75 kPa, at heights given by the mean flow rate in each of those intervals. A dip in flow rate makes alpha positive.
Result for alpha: 4.4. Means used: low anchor 136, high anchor 111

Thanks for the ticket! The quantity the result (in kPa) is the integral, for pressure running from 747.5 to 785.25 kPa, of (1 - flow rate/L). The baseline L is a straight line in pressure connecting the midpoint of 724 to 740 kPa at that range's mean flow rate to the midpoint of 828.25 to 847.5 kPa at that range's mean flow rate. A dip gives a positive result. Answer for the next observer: 3.9 kPa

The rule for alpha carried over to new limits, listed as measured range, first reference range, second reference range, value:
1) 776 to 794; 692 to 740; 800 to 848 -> 7.6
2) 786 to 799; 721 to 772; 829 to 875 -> 2.7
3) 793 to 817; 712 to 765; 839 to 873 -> -2.7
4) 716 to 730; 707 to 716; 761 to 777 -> 0.4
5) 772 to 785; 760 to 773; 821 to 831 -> 4.7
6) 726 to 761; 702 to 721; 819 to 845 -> -0.2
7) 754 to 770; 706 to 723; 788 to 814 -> -1.8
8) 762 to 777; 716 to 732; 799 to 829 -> 0.4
